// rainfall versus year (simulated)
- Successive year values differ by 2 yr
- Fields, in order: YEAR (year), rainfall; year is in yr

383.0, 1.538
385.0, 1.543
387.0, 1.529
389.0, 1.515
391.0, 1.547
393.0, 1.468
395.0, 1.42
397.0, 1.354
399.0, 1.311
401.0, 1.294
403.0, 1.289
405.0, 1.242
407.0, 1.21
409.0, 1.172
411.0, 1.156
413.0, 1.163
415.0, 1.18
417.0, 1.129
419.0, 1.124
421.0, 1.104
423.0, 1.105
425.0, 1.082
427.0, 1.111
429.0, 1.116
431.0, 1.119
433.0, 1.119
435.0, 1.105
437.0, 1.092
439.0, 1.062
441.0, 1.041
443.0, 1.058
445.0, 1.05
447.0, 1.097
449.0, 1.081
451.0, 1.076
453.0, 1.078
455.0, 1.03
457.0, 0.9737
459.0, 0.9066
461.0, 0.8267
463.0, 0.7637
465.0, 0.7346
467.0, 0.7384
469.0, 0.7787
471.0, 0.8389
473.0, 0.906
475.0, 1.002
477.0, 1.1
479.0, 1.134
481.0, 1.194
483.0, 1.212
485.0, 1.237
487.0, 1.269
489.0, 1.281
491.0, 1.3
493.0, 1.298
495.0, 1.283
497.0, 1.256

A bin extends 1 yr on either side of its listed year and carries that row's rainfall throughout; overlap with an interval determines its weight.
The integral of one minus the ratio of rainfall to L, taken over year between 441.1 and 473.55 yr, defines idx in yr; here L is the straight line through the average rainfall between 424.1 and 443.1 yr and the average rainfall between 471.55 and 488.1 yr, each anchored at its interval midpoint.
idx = 5.0 yr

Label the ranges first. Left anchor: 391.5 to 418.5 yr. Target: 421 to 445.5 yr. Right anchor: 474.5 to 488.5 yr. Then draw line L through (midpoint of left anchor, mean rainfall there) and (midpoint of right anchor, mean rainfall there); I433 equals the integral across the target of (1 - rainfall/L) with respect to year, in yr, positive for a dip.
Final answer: 2.8 yr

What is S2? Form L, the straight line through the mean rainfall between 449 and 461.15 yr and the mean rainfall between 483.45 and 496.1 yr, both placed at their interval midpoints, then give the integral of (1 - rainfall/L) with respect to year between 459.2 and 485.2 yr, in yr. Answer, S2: 4.4 yr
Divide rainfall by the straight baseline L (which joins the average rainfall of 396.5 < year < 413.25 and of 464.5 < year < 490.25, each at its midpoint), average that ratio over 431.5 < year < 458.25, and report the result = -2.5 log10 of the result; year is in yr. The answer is 0.065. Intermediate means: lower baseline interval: 1.24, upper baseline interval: 1.04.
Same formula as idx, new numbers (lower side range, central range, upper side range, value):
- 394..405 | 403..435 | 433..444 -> 1.4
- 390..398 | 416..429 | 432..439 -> 1.1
